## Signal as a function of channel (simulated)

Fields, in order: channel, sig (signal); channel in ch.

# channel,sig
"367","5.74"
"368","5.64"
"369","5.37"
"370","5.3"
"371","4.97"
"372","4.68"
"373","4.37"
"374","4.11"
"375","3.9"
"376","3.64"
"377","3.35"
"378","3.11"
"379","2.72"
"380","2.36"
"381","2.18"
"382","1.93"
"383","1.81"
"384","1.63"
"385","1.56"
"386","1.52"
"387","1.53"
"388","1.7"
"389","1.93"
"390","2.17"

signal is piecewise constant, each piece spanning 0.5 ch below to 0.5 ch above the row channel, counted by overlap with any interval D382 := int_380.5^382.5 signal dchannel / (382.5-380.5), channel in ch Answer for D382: 2.06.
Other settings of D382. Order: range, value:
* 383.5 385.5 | 1.59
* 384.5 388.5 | 1.58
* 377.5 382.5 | 2.46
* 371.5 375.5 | 4.26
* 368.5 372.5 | 5.08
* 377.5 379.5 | 2.92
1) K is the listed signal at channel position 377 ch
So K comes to 3.35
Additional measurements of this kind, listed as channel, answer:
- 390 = 2.17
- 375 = 3.9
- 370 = 5.3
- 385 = 1.56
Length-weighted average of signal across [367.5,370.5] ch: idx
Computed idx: 5.44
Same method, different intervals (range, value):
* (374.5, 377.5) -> 3.63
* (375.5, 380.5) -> 3.04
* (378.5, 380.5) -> 2.54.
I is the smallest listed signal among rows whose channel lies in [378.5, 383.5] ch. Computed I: 1.81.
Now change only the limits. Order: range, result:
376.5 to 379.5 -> 2.72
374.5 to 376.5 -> 3.64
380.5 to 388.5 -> 1.52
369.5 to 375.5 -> 3.9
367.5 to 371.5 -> 4.97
